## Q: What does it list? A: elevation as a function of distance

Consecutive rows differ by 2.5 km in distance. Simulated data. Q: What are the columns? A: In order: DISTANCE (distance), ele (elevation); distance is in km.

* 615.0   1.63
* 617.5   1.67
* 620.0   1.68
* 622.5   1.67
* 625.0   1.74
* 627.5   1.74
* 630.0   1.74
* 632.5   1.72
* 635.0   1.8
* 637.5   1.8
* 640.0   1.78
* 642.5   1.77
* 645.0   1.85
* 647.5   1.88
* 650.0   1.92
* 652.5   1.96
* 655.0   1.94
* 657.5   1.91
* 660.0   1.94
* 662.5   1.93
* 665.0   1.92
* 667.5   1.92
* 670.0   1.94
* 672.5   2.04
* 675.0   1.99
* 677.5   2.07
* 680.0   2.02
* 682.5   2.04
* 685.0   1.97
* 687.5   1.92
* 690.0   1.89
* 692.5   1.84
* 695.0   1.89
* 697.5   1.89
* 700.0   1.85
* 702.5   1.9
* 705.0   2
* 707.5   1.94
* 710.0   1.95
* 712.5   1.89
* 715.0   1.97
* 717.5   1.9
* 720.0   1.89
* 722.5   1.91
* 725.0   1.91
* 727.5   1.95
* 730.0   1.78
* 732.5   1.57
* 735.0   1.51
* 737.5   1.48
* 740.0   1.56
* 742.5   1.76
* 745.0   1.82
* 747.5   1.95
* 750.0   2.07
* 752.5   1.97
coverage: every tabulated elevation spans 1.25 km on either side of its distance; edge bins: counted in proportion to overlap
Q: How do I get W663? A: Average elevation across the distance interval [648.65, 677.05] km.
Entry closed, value 1.95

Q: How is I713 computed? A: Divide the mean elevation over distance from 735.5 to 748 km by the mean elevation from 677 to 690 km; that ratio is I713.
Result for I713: 0.8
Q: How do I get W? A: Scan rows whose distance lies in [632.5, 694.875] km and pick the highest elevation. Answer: 2.07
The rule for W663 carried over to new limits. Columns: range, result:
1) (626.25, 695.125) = 1.9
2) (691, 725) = 1.91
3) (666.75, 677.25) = 1.98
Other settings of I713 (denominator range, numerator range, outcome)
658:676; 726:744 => 0.85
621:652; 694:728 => 1.07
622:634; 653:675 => 1.13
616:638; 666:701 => 1.13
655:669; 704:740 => 0.95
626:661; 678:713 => 1.05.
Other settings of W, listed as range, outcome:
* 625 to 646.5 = 1.85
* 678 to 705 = 2.04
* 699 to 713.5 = 2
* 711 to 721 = 1.97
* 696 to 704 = 1.9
